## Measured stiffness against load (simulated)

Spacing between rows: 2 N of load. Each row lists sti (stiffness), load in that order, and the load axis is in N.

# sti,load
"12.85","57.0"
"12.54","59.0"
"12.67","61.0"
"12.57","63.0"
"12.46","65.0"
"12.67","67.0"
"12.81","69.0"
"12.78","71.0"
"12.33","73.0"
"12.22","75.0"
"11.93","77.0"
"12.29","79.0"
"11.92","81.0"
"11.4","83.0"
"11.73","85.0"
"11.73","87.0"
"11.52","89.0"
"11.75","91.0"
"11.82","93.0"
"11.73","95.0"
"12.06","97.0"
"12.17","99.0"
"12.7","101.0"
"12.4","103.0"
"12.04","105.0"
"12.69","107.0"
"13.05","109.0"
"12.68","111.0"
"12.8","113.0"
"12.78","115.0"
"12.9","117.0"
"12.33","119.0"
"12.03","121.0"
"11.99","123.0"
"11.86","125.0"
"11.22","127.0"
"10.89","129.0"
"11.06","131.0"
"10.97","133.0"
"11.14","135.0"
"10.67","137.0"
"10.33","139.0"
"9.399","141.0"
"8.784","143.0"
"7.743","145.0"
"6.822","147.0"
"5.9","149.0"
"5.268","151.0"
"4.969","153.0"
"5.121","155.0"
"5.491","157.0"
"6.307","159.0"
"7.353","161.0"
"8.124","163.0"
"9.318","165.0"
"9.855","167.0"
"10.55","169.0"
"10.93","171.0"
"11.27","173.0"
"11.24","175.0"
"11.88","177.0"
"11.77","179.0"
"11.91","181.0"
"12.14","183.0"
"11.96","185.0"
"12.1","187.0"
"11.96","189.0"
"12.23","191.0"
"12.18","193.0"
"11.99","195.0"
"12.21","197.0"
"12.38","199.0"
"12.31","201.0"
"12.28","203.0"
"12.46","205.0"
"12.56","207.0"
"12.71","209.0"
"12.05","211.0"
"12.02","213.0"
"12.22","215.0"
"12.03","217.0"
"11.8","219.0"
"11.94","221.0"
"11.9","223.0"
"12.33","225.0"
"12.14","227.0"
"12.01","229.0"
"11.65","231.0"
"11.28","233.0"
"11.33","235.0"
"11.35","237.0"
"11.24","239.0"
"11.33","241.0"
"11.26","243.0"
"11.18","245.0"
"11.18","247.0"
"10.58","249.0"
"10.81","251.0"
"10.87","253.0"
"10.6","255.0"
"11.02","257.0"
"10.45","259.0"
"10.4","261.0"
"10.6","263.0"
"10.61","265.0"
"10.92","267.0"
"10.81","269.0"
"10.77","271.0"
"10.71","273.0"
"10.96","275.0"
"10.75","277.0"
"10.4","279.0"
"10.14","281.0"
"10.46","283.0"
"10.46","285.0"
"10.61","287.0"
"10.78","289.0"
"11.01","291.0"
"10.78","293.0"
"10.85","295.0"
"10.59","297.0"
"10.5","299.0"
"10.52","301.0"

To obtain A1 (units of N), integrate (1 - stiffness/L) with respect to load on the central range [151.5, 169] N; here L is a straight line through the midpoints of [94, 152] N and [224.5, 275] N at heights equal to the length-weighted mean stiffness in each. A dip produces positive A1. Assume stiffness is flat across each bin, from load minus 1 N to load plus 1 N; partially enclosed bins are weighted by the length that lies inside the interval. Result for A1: 6.03 N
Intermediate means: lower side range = 11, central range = 7.21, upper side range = 11.1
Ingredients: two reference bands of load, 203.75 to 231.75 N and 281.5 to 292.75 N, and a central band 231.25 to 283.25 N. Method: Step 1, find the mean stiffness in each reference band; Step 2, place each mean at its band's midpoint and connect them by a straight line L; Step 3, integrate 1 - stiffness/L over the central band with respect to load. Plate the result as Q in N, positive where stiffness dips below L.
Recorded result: 2.0 N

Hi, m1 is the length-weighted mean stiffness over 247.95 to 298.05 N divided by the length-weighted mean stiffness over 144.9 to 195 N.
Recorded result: 1.1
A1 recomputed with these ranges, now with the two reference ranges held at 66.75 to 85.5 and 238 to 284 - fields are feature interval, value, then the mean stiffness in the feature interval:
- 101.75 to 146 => 1.48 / 11.5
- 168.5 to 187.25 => -0.26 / 11.6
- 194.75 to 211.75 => -1.70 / 12.3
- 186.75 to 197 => -0.71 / 12.1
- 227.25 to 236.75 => -0.51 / 11.6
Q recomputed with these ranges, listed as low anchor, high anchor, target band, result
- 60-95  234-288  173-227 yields -4.01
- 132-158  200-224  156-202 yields -2.79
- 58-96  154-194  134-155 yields 5.54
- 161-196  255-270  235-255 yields -0.55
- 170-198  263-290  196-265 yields -2.09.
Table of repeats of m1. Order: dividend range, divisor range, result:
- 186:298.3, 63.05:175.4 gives 1.06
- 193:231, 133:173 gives 1.47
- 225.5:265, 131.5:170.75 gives 1.36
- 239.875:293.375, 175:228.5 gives 0.89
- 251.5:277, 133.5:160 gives 1.41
